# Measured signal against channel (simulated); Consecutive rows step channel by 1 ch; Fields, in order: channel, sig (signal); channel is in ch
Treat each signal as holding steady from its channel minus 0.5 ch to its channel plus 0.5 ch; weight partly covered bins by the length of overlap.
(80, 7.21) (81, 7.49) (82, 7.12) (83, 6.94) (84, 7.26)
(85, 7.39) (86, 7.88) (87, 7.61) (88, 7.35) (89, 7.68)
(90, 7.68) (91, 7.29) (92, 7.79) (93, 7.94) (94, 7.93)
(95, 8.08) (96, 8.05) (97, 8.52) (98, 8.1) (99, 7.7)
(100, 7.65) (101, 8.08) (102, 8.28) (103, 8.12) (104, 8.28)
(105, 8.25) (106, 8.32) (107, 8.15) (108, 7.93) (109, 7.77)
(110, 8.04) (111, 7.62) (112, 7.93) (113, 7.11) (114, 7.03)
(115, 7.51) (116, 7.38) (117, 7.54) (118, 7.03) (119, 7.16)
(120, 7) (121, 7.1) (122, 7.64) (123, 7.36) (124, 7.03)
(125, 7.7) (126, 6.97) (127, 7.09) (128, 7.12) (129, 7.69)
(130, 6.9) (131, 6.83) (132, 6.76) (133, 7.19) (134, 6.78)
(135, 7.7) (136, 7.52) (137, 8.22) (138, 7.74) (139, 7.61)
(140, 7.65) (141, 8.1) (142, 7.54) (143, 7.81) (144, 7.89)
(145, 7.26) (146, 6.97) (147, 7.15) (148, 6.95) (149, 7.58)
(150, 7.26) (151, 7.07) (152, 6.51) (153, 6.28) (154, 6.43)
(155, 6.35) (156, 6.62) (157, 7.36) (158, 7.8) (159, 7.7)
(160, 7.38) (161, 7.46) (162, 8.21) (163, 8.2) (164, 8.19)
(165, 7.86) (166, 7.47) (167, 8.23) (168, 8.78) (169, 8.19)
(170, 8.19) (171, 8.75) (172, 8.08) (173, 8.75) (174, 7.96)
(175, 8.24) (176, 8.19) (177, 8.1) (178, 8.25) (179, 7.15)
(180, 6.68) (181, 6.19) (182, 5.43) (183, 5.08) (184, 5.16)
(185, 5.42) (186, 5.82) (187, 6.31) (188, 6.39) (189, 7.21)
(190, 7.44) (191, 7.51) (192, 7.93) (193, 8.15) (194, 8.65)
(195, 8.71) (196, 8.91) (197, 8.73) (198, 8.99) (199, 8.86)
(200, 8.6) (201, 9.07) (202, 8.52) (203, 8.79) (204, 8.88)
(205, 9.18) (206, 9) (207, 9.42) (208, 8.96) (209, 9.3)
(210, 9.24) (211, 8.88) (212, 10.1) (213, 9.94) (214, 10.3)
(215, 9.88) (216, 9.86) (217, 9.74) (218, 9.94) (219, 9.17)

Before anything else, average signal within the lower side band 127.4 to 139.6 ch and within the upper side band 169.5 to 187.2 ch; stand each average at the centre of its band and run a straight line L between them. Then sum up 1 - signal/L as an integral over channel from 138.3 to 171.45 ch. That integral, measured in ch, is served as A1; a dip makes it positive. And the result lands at -1.4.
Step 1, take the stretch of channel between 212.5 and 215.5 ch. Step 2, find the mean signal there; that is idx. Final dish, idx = 10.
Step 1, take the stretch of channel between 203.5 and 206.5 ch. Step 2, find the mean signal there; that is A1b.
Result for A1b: 9.02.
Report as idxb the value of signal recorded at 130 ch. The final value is 6.9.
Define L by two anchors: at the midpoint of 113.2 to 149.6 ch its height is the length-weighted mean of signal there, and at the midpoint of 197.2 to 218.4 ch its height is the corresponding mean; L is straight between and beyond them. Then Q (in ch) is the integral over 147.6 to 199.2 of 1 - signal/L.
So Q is 5.72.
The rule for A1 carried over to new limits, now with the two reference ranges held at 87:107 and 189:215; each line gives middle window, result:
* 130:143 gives 1.3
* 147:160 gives 2.2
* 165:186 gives 3.0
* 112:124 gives 1.3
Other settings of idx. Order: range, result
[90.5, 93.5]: 7.67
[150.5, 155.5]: 6.53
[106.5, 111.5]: 7.9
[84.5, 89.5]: 7.58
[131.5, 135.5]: 7.11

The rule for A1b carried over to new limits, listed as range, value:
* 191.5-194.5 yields 8.24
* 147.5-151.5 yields 7.21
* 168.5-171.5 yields 8.38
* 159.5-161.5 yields 7.42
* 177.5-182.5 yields 6.74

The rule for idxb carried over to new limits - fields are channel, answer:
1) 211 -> 8.88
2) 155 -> 6.35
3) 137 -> 8.22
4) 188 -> 6.39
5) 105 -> 8.25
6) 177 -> 8.1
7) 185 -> 5.42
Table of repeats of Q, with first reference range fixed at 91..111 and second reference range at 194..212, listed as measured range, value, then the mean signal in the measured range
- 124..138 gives 1.7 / 7.28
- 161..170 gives 0.5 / 8.11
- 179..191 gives 3.5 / 6.2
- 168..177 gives 0.4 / 8.31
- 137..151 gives 1.5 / 7.51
